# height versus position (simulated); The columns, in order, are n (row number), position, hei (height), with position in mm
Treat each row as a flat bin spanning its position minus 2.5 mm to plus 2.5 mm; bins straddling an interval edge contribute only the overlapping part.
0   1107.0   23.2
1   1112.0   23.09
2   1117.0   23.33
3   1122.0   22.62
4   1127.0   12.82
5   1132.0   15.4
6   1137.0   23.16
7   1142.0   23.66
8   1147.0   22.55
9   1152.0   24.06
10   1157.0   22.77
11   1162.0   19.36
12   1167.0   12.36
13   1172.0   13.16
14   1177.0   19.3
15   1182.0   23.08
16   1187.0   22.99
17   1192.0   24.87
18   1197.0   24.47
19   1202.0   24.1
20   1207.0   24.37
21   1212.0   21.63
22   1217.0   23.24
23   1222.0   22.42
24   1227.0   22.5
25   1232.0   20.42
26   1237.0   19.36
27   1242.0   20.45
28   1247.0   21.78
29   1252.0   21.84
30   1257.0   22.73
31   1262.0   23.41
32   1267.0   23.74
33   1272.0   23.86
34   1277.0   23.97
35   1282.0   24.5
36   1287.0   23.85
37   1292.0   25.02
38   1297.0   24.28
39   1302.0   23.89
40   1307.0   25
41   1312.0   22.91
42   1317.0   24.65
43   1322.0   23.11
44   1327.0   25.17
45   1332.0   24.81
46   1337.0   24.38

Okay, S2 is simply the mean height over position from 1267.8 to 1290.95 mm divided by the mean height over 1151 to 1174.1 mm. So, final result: 1.33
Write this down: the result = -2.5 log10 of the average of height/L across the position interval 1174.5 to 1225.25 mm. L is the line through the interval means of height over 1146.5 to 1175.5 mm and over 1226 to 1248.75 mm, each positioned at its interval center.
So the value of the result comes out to -0.16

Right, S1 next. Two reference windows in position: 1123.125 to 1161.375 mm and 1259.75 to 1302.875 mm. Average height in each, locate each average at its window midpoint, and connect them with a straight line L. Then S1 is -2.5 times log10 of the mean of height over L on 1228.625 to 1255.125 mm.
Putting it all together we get 0.11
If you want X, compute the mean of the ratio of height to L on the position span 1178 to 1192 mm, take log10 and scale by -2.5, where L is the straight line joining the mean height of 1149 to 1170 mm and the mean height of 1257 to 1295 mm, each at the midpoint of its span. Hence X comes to -0.12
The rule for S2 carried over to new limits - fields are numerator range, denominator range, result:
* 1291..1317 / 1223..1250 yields 1.15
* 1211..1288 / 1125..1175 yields 1.18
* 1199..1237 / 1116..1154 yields 1.08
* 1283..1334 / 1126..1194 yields 1.21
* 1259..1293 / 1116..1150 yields 1.17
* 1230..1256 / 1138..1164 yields 0.93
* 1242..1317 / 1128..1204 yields 1.13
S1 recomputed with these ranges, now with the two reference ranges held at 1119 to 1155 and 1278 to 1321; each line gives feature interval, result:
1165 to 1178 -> 0.422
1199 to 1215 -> -0.057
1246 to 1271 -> 0.024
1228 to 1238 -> 0.121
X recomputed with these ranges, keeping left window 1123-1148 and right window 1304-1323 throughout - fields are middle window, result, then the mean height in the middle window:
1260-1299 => -0.044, 24.1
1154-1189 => 0.078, 19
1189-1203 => -0.164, 24.5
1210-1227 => -0.042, 22.5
